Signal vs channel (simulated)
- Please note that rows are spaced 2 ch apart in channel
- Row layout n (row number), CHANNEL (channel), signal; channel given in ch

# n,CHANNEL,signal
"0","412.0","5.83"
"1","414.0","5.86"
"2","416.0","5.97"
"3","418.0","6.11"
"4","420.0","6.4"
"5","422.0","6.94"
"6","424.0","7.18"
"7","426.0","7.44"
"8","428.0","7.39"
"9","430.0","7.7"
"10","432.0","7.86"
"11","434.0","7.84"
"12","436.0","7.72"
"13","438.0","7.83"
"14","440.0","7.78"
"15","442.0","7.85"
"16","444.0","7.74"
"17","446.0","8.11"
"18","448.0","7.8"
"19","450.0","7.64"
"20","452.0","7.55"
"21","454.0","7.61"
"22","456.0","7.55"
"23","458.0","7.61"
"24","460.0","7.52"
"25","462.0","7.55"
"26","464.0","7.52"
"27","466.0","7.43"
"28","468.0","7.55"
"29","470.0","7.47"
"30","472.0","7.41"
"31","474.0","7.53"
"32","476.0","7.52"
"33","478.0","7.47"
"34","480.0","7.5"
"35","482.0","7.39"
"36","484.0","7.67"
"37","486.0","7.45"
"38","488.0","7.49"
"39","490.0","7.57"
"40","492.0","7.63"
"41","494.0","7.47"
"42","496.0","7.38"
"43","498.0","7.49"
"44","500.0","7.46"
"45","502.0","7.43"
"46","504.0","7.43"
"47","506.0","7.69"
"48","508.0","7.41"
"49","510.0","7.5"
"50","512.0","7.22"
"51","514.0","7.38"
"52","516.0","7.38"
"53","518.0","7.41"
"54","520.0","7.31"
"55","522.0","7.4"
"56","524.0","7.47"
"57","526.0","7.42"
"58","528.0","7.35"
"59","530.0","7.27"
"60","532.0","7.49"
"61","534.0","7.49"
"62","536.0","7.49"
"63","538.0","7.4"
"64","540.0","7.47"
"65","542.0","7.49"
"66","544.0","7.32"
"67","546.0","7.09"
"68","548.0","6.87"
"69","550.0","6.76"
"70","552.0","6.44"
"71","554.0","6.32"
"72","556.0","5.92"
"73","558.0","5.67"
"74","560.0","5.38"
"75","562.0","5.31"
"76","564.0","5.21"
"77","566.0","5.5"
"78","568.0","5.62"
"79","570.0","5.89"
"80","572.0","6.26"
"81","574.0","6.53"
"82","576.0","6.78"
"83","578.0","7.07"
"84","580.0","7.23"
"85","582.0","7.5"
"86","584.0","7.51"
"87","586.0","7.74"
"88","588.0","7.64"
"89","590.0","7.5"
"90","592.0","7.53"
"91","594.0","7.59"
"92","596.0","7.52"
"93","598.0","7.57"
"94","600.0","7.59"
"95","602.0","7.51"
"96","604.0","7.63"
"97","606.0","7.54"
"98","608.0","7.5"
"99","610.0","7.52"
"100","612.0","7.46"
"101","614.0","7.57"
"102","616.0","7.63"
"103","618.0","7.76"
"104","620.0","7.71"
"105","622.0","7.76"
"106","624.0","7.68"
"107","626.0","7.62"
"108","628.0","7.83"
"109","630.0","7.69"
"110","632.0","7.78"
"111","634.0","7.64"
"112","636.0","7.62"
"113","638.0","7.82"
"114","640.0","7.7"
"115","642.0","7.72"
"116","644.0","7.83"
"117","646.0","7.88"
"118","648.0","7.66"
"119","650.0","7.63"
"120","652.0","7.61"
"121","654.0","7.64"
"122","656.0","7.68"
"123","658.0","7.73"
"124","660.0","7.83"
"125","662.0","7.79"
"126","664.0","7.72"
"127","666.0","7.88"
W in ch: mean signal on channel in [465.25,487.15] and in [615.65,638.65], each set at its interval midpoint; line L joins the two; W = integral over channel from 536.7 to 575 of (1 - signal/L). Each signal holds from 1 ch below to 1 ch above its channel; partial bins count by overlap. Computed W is 6.3 ch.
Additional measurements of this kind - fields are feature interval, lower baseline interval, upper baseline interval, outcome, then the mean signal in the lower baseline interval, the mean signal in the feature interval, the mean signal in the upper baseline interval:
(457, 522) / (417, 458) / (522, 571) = -3.4 ch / 7.5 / 7.48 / 6.67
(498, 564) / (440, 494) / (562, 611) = 2.1 ch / 7.58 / 7.05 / 7.03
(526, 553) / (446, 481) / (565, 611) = 0.3 ch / 7.56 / 7.23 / 7.14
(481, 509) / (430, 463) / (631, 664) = 0.8 ch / 7.72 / 7.5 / 7.72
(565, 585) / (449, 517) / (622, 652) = 2.7 ch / 7.5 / 6.59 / 7.72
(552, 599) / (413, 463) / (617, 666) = 6.0 ch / 7.38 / 6.64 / 7.73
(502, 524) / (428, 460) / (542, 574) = -2.1 ch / 7.73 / 7.42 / 6.16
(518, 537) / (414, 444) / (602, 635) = 0.1 ch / 7.25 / 7.41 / 7.64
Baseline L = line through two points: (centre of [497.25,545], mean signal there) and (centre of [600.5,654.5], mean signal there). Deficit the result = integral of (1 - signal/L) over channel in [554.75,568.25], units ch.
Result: 3.6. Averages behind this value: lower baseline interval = 7.42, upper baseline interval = 7.66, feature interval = 5.52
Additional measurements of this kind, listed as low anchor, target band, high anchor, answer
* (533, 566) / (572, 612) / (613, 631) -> -0.90 ch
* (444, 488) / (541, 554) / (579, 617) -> 1.05 ch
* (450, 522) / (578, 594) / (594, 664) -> 0.24 ch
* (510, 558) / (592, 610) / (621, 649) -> -0.04 ch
